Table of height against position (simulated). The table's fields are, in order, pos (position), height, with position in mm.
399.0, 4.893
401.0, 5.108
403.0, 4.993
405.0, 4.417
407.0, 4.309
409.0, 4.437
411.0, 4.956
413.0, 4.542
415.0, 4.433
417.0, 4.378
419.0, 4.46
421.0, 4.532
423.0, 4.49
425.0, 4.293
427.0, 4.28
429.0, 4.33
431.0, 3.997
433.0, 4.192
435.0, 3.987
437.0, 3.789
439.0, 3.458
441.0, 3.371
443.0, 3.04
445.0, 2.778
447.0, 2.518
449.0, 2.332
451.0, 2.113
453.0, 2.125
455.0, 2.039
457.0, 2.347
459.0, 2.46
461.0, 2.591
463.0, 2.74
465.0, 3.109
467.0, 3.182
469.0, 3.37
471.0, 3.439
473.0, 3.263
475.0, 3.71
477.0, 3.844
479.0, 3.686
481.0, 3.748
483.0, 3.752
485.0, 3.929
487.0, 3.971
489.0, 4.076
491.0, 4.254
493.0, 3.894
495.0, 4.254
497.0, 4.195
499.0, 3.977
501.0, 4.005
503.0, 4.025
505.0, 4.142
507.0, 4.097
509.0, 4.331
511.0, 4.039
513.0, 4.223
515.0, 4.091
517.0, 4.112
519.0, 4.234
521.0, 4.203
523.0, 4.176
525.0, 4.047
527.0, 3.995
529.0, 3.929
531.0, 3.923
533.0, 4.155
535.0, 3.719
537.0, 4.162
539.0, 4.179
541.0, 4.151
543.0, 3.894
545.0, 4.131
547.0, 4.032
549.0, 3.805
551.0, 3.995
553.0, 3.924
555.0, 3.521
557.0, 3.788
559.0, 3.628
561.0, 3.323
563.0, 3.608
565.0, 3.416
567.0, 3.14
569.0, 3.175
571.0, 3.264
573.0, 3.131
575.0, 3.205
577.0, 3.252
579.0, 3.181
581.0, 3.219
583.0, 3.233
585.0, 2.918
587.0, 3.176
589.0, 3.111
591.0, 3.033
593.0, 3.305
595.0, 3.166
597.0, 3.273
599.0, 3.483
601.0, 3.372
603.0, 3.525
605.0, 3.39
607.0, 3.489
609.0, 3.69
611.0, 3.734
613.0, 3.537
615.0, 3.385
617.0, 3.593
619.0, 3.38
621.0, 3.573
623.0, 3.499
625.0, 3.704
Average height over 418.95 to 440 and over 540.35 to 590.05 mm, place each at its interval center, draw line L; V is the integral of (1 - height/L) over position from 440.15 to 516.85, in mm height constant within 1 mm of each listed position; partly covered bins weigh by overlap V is 8.51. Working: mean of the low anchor 4.15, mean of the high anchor 3.48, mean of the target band 3.46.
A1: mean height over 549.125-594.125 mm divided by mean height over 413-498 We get 0.94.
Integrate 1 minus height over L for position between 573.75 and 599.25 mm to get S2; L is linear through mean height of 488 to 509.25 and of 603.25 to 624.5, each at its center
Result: 3.3 mm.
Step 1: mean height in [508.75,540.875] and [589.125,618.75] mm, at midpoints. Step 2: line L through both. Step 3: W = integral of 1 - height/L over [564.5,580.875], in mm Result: 2.1 mm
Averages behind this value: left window 4.09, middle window 3.21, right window 3.42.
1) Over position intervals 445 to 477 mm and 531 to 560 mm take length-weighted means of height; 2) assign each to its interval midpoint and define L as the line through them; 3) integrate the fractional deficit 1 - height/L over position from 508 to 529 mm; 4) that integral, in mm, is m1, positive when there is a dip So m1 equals -3.3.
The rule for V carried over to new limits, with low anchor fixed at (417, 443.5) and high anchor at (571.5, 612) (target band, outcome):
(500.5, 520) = -2.43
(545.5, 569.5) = -1.23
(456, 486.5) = 4.45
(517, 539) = -2.88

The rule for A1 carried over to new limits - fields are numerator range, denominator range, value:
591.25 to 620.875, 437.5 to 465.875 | 1.29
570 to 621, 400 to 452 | 0.84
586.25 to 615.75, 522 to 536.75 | 0.84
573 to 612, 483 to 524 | 0.80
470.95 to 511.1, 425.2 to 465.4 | 1.27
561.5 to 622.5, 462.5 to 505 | 0.89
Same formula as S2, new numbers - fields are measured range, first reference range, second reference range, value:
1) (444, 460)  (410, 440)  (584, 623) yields 6.96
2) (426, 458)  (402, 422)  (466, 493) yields 7.88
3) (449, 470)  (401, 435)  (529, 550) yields 8.31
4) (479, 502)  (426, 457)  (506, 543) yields -1.64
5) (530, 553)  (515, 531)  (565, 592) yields -1.41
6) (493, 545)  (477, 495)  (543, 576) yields -4.37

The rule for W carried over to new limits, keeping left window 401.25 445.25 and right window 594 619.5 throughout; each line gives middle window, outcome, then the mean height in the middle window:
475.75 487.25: 0.4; 3.81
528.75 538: -0.6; 3.98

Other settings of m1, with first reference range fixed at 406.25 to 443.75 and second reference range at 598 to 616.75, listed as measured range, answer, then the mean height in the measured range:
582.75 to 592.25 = 1.32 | 3.09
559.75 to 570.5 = 0.98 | 3.34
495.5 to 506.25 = -0.48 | 4.08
